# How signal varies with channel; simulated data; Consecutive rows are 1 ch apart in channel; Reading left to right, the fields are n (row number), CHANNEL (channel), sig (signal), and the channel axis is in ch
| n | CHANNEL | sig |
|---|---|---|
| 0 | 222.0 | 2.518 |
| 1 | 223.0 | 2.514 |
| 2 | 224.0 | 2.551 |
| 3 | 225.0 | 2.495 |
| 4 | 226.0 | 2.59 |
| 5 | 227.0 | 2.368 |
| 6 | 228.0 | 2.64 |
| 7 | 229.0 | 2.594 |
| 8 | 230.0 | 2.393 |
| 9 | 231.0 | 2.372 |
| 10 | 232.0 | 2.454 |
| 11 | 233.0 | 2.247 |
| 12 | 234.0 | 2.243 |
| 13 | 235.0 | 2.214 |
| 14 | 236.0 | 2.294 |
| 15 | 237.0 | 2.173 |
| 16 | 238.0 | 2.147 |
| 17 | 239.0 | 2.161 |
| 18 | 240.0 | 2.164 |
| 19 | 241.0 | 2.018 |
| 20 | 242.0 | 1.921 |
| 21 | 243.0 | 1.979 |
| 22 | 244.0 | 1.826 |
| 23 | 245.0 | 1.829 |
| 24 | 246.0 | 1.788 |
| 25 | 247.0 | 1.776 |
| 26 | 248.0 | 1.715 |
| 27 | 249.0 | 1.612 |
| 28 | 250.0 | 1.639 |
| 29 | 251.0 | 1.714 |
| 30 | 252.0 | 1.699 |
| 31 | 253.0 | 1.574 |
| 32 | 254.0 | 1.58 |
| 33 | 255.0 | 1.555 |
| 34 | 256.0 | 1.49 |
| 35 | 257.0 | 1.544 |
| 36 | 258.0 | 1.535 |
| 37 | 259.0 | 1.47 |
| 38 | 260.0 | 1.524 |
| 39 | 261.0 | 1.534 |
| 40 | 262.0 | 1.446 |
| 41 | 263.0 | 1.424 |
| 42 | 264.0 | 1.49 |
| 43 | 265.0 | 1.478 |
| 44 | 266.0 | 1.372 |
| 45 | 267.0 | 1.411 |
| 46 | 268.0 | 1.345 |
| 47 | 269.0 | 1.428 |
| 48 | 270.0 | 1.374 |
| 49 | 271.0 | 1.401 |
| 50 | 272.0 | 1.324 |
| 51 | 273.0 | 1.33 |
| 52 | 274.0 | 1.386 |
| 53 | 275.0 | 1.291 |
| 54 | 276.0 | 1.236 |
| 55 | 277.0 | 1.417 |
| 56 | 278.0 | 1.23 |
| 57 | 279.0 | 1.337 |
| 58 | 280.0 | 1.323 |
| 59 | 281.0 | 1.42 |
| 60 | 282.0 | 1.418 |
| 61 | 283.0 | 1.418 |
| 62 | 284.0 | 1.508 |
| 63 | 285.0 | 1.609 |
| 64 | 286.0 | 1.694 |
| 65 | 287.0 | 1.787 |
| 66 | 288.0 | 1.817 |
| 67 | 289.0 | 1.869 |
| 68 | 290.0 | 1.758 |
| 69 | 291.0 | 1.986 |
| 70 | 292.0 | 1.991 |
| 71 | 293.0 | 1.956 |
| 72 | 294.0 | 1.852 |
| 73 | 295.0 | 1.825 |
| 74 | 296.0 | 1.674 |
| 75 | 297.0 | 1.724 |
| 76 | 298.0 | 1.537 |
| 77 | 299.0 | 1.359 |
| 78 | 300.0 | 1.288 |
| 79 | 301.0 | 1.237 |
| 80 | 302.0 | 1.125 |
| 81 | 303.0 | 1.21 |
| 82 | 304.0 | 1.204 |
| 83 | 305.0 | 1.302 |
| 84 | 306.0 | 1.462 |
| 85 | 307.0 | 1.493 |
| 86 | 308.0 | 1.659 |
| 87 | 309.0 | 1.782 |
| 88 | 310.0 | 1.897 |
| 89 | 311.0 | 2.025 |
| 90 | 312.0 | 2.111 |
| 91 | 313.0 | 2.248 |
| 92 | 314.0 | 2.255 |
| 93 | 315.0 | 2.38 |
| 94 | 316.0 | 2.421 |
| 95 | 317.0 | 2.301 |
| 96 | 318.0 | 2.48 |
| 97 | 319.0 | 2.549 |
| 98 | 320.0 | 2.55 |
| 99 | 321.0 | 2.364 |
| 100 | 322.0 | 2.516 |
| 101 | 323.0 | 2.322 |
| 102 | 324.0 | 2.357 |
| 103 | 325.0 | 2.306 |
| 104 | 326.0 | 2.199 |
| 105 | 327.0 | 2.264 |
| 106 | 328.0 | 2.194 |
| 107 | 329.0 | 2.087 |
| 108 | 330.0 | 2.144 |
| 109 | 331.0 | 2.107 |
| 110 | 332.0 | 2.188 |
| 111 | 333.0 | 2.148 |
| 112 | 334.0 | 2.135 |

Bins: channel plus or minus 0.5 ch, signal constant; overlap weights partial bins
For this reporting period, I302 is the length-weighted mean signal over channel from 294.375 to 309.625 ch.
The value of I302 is 1.47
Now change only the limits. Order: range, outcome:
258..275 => 1.42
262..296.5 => 1.53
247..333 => 1.73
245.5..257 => 1.64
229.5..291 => 1.68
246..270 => 1.54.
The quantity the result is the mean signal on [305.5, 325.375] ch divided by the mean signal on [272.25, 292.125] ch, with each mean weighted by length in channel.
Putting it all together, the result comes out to 1.42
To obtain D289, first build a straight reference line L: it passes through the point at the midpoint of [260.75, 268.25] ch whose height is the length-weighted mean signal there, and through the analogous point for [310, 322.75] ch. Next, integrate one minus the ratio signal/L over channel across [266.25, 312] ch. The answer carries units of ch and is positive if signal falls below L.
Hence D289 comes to 7.8 ch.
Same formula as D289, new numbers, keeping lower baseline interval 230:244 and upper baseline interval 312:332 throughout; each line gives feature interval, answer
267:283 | 6.3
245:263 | 4.9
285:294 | 1.7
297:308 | 4.5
